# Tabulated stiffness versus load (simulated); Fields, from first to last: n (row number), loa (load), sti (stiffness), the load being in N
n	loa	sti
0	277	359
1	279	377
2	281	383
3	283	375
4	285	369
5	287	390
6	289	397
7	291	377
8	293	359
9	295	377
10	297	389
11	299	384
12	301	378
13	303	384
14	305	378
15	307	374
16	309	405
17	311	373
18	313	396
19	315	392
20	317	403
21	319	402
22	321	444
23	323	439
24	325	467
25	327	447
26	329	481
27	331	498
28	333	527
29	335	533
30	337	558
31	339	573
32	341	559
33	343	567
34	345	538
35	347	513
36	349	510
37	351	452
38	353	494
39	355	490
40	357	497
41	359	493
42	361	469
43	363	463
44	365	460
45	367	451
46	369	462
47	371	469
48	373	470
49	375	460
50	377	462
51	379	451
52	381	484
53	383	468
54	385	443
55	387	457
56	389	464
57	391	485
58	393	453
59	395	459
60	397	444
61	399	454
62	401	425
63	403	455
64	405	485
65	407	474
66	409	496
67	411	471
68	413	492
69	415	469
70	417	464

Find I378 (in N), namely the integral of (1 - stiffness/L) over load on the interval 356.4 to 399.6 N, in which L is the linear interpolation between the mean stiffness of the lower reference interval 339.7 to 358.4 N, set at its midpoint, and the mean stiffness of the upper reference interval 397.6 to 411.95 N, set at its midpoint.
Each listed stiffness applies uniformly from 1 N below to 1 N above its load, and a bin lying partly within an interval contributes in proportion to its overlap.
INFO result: 2.1 N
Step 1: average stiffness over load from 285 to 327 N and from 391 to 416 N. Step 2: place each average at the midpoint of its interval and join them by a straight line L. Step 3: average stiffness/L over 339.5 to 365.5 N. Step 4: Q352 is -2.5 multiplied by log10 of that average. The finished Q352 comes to -0.17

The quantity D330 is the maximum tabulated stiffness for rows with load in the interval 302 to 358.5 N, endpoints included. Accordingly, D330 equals 573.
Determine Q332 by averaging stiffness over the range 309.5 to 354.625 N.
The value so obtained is 480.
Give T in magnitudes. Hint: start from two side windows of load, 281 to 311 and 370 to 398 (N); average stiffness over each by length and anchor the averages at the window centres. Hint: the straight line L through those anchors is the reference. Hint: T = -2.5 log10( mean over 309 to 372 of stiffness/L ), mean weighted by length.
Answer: -0.133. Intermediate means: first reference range 381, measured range 477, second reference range 462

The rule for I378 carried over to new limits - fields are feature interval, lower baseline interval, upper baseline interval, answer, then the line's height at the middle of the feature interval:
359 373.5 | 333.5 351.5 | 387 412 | 1.16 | 506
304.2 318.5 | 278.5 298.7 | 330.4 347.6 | 2.01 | 453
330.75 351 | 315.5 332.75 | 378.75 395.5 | -3.65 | 453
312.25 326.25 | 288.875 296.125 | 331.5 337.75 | 1.64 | 477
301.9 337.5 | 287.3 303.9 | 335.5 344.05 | 3.26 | 480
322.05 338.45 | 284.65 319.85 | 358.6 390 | -3.16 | 416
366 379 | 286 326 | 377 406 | -0.48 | 445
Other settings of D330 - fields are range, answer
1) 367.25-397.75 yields 485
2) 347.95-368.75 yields 510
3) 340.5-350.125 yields 567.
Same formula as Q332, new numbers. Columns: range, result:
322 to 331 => 463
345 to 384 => 476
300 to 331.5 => 415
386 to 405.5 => 457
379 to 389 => 462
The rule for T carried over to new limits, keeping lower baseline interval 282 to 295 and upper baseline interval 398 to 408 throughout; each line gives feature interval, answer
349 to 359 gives -0.150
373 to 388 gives -0.045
